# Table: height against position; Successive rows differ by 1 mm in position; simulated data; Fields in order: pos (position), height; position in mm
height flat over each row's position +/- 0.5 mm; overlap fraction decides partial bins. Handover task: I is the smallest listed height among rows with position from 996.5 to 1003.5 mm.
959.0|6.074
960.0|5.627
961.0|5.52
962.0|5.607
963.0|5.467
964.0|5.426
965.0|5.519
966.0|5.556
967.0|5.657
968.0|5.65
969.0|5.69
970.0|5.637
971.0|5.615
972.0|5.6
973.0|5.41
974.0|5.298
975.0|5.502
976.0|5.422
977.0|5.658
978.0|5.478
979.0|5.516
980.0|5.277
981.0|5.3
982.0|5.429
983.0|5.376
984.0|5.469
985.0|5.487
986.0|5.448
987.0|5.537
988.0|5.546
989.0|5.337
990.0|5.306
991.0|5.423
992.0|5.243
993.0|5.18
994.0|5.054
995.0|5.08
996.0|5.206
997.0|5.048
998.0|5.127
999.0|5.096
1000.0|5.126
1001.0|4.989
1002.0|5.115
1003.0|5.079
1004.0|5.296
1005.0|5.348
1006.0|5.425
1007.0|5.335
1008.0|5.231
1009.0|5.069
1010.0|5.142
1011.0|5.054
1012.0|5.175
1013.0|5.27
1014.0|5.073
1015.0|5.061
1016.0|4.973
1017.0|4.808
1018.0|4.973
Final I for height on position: 4.989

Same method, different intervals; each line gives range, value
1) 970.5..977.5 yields 5.298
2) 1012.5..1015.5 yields 5.061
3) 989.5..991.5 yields 5.306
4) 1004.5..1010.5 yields 5.069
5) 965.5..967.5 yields 5.556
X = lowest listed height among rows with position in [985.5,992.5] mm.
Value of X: 5.243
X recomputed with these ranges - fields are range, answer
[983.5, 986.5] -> 5.448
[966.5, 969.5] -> 5.65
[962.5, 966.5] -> 5.426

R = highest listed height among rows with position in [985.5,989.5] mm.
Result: 5.546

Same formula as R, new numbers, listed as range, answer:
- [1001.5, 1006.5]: 5.425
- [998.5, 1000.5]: 5.126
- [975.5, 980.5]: 5.658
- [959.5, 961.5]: 5.627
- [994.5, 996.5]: 5.206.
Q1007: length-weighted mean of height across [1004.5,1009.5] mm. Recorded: 5.28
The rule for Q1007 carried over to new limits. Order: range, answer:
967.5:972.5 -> 5.64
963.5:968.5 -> 5.56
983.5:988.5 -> 5.5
